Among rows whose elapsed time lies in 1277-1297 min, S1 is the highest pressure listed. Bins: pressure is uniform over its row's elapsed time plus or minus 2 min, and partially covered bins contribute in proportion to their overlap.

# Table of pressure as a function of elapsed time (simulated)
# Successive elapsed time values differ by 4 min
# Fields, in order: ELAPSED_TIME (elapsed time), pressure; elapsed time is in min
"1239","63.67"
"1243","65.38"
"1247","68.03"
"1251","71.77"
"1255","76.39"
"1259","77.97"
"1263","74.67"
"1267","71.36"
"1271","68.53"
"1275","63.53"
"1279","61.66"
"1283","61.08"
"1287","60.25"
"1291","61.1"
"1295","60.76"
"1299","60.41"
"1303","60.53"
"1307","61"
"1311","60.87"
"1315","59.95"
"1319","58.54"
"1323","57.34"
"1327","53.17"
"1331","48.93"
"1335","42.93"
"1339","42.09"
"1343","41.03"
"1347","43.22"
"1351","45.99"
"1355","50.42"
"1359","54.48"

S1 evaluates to 61.66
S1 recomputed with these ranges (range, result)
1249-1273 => 77.97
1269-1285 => 68.53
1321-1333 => 57.34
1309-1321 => 60.87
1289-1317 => 61.1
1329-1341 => 48.93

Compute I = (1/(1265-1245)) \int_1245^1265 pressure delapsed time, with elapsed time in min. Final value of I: 73.8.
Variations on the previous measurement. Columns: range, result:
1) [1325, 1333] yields 51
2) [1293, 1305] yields 60.6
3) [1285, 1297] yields 60.7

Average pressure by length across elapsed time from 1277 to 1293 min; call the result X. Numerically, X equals 61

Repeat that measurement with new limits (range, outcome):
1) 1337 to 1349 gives 42.1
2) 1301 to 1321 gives 60.2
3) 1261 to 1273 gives 71.5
